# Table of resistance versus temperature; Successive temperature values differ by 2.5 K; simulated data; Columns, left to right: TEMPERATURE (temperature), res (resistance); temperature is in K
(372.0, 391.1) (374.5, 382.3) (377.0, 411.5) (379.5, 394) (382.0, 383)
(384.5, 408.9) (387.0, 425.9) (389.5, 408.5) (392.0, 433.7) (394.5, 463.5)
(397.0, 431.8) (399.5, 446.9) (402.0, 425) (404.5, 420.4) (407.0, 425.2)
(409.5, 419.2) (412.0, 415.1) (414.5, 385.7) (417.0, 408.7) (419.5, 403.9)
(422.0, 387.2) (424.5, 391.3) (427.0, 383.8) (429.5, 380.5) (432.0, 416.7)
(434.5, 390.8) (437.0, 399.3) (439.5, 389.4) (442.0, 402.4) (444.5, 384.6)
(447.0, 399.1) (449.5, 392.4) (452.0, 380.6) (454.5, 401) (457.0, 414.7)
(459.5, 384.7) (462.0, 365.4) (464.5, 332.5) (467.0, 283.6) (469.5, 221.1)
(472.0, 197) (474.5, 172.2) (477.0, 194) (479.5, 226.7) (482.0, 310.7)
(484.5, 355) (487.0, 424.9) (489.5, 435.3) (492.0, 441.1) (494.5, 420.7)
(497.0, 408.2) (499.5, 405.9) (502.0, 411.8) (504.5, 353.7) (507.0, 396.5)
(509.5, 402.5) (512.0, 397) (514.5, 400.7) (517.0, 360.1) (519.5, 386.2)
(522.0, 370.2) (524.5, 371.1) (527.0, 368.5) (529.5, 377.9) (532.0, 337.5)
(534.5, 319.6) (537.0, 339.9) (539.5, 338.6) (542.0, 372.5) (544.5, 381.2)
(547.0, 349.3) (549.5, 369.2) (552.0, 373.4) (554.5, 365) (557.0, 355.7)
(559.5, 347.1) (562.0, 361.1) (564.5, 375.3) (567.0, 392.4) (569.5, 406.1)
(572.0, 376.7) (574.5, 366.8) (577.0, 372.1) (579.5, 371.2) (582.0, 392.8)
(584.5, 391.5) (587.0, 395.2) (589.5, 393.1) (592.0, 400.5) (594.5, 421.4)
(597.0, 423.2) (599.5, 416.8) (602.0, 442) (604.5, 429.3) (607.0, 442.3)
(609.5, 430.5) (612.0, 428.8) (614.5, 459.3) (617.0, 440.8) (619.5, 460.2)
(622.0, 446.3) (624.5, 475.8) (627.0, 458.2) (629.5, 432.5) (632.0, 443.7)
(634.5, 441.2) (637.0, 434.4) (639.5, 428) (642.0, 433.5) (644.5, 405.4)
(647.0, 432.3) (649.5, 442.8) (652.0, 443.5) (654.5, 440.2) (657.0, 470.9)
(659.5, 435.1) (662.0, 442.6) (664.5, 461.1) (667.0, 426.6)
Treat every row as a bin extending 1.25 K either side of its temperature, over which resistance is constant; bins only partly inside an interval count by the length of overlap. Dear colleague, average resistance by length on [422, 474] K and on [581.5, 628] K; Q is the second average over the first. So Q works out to 1.2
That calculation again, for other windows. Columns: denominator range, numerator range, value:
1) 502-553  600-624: 1.20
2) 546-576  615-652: 1.19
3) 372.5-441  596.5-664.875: 1.08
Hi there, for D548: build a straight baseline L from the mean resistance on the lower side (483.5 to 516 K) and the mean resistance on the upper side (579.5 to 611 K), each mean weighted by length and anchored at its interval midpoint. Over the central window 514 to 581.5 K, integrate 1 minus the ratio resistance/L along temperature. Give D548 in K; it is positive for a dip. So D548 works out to 6.9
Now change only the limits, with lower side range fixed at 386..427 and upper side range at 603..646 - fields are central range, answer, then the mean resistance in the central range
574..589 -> 1.82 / 383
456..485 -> 9.48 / 285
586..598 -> 0.84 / 407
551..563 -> 2.03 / 360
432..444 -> 0.67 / 397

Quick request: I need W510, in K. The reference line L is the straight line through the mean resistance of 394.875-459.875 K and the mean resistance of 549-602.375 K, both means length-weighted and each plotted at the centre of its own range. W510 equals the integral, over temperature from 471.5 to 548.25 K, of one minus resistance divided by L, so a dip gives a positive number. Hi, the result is 7.15 K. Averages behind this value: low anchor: 404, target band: 357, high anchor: 386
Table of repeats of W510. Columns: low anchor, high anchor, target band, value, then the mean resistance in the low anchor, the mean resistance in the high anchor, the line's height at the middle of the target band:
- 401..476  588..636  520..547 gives 3.2 K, 372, 436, 407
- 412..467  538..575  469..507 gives 4.4 K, 388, 369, 380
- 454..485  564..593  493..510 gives -4.3 K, 293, 386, 320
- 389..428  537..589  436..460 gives 0.6 K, 416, 372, 405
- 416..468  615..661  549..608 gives 4.8 K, 386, 443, 425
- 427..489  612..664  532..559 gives 2.6 K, 344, 443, 392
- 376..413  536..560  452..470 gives 2.0 K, 421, 360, 394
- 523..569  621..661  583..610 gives -0.8 K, 362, 441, 404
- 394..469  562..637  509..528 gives 1.2 K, 395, 417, 407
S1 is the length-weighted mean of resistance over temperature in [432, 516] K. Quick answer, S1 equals 361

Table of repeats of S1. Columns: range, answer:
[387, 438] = 412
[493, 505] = 404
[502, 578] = 370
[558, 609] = 396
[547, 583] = 372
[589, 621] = 431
